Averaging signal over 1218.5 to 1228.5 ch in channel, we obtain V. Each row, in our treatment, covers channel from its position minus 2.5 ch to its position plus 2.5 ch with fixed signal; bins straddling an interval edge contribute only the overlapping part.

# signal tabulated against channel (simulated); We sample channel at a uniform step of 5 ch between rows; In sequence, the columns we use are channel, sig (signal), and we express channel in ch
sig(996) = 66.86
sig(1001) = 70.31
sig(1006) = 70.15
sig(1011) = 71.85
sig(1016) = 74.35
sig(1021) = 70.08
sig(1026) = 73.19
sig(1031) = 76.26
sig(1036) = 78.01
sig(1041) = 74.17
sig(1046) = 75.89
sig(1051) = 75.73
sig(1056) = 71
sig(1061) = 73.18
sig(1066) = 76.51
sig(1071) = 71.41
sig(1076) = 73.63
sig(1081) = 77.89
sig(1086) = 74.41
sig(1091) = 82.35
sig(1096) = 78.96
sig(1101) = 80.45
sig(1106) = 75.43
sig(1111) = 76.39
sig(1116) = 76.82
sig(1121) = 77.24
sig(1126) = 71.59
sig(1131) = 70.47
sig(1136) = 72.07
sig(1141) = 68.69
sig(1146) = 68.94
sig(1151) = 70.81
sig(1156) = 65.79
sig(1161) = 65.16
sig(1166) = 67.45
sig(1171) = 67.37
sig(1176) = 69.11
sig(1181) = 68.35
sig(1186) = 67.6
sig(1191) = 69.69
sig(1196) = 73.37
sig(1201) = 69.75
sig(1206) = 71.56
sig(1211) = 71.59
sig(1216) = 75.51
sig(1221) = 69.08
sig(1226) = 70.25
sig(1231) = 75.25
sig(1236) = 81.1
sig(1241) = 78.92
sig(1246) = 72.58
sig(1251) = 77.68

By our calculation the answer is 69.7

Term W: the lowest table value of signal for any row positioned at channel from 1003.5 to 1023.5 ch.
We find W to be 70.08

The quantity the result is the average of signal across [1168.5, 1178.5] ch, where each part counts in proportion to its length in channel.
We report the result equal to 68.2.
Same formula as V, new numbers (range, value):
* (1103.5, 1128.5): 75.5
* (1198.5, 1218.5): 72.1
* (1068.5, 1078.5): 72.5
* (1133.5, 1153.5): 70.1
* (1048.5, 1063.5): 73.3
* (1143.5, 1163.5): 67.7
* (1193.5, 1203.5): 71.6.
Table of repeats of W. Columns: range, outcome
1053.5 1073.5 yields 71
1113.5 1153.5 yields 68.69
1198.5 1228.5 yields 69.08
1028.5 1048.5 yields 74.17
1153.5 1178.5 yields 65.16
